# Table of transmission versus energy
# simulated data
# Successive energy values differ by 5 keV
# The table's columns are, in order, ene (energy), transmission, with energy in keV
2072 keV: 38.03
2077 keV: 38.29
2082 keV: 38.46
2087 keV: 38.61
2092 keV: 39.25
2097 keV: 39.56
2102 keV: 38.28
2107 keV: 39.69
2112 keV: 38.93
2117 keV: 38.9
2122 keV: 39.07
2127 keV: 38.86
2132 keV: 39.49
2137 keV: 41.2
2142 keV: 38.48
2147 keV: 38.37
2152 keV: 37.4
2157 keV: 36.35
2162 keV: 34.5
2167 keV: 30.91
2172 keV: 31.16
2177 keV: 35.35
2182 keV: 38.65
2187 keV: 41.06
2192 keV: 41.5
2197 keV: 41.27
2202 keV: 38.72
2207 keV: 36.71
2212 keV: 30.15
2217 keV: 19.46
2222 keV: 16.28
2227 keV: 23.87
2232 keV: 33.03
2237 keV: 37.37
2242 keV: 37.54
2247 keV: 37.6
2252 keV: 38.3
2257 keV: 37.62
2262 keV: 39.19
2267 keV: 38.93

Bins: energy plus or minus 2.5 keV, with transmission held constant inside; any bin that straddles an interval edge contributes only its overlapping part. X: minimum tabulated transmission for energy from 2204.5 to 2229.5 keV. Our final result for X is 16.28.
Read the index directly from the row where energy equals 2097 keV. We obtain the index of 39.56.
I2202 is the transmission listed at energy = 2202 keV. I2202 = 38.72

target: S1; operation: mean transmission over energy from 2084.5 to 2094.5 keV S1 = 38.9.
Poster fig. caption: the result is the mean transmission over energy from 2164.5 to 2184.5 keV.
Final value 34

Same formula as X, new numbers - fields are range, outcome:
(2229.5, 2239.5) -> 33.03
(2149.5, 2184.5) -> 30.91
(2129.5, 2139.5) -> 39.49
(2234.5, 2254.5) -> 37.37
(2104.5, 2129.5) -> 38.86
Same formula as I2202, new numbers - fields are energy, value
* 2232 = 33.03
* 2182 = 38.65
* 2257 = 37.62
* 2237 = 37.37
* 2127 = 38.86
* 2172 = 31.16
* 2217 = 19.46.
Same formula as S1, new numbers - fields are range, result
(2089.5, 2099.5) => 39.4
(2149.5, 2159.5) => 36.9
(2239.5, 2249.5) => 37.6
